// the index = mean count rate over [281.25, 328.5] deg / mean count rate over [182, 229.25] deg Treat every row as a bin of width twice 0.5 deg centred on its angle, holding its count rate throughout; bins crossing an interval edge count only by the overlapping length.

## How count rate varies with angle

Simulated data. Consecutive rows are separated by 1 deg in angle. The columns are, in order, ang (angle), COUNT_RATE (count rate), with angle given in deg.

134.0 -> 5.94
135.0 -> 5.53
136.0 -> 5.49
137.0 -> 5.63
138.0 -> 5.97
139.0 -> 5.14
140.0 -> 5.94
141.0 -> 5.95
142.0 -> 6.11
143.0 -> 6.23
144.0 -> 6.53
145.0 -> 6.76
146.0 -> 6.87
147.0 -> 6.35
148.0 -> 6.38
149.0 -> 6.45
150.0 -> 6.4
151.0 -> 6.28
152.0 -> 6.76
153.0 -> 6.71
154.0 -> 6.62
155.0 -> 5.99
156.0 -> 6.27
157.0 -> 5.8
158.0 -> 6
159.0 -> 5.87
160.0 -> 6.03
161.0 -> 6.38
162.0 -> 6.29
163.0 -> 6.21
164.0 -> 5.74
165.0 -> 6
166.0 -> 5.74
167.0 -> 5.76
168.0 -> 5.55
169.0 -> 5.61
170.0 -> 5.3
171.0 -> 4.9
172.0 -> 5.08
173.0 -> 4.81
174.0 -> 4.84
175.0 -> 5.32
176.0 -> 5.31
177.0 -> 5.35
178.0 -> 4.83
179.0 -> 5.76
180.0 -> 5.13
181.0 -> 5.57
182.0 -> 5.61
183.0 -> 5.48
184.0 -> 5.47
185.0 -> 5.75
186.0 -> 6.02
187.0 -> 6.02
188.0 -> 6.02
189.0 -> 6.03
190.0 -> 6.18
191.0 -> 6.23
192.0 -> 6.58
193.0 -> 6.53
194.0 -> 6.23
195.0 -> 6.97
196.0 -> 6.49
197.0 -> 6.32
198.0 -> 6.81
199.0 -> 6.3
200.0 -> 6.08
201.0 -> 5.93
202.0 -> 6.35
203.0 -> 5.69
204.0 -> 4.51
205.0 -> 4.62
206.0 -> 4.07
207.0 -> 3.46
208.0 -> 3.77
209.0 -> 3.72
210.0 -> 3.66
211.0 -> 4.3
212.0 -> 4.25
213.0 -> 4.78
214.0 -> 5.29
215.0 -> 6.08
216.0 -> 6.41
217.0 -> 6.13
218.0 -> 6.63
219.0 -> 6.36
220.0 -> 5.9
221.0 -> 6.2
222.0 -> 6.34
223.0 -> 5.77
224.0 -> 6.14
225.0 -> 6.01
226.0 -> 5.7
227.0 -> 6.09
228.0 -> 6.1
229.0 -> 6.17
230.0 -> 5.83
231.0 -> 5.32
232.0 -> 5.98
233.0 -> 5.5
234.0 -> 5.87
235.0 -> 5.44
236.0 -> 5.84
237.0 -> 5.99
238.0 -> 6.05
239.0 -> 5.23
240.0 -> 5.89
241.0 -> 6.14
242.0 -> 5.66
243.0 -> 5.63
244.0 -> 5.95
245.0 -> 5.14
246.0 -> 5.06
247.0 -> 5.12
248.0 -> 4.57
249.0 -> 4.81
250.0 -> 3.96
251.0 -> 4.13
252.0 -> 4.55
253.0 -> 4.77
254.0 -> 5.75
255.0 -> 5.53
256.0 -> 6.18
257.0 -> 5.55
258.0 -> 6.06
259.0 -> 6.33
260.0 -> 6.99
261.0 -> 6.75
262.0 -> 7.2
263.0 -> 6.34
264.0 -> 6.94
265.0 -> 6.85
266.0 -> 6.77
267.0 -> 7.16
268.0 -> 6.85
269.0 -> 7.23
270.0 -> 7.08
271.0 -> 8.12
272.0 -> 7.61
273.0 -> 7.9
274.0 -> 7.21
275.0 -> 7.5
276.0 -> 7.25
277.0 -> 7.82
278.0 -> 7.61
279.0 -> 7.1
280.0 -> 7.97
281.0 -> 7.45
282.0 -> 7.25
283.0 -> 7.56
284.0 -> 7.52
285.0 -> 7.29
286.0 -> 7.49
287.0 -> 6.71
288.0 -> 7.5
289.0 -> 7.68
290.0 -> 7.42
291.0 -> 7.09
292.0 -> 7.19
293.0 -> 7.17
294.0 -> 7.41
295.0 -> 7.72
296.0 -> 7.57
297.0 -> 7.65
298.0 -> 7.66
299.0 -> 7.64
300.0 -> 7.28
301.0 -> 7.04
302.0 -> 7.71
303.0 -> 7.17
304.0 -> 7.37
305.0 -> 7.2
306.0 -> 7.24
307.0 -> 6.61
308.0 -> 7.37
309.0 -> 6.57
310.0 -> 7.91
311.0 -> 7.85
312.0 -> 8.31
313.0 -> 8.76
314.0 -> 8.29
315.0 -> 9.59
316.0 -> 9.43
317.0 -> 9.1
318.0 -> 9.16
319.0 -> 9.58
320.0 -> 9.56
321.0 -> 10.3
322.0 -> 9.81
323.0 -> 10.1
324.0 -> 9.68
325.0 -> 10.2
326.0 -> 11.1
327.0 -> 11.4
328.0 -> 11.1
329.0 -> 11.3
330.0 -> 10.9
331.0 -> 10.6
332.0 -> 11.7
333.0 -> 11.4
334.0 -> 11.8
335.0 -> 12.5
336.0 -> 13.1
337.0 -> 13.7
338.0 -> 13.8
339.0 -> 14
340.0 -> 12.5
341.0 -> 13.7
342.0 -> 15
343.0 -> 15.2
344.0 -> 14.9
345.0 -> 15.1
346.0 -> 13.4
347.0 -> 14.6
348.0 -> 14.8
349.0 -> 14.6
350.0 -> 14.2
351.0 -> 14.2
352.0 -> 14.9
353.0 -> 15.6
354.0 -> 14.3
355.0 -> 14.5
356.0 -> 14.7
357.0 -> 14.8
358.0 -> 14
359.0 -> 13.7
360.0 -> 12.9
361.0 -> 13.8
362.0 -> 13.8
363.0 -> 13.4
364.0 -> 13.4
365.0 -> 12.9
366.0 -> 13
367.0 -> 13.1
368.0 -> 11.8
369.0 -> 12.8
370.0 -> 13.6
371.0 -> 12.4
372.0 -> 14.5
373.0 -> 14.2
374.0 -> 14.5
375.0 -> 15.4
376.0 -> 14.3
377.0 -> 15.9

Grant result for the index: 1.44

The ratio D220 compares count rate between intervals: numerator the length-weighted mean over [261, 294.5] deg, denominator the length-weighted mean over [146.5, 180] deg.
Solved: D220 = 1.3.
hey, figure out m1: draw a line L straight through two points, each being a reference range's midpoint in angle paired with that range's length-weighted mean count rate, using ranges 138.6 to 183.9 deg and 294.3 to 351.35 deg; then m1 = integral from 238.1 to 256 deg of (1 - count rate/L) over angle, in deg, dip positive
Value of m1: 6.6 deg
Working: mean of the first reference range 5.86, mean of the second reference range 10.5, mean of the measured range 5.22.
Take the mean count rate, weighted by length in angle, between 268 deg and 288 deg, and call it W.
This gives 7.44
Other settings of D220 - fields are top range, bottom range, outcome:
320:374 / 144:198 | 2.19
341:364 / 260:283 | 1.97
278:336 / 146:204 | 1.45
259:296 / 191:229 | 1.29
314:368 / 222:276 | 2.08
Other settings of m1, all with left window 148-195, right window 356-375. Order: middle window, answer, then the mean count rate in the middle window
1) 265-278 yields 3.3 deg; 7.36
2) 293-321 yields 8.1 deg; 7.98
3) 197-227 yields 8.1 deg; 5.45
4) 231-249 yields 6.3 deg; 5.56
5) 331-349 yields -1.4 deg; 13.5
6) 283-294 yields 3.3 deg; 7.32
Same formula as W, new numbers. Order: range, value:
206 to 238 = 5.5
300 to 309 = 7.18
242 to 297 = 6.65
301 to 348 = 10.6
